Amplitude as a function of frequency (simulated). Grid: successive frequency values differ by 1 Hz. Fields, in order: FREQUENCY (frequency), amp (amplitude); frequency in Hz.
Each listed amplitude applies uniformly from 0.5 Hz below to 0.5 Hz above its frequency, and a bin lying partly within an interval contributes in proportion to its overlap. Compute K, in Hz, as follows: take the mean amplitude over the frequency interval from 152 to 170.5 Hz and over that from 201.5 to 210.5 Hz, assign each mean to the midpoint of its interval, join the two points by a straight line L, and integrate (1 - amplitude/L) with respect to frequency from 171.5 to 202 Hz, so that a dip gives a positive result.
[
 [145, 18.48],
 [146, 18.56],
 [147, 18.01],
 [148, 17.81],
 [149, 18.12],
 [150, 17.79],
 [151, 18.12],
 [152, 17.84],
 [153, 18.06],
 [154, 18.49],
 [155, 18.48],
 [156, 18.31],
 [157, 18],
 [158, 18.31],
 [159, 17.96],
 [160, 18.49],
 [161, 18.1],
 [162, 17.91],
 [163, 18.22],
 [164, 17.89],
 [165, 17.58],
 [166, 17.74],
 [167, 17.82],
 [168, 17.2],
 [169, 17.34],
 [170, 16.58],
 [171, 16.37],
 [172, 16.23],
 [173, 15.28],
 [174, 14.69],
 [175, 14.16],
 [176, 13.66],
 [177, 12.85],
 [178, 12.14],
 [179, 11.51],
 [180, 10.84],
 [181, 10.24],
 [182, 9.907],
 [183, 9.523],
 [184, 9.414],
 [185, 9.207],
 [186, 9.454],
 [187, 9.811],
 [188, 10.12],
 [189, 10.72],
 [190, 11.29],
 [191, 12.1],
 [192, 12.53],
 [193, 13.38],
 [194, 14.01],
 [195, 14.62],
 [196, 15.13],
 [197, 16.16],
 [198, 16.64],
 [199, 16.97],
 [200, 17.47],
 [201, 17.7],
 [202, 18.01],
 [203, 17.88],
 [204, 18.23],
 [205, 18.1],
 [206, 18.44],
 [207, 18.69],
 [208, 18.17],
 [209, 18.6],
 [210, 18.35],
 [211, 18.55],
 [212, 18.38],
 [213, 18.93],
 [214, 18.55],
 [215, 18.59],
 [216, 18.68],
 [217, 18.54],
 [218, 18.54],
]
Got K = 8.6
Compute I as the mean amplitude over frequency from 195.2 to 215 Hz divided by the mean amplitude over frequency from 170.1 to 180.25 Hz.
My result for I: 1.28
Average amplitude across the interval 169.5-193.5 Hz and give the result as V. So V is 12.2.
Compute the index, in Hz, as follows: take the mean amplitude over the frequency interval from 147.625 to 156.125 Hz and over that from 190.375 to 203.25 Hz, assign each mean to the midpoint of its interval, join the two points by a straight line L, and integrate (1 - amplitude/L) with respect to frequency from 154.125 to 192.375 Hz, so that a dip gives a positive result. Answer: 5.7 Hz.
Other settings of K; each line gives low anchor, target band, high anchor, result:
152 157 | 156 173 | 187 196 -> -0.9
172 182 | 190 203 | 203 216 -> 0.8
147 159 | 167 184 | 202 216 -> 4.3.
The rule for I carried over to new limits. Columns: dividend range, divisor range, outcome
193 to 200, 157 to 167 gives 0.86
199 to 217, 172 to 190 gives 1.59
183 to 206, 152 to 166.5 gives 0.78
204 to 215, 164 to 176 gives 1.13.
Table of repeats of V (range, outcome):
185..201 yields 13.4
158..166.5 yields 18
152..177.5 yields 17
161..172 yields 17.4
